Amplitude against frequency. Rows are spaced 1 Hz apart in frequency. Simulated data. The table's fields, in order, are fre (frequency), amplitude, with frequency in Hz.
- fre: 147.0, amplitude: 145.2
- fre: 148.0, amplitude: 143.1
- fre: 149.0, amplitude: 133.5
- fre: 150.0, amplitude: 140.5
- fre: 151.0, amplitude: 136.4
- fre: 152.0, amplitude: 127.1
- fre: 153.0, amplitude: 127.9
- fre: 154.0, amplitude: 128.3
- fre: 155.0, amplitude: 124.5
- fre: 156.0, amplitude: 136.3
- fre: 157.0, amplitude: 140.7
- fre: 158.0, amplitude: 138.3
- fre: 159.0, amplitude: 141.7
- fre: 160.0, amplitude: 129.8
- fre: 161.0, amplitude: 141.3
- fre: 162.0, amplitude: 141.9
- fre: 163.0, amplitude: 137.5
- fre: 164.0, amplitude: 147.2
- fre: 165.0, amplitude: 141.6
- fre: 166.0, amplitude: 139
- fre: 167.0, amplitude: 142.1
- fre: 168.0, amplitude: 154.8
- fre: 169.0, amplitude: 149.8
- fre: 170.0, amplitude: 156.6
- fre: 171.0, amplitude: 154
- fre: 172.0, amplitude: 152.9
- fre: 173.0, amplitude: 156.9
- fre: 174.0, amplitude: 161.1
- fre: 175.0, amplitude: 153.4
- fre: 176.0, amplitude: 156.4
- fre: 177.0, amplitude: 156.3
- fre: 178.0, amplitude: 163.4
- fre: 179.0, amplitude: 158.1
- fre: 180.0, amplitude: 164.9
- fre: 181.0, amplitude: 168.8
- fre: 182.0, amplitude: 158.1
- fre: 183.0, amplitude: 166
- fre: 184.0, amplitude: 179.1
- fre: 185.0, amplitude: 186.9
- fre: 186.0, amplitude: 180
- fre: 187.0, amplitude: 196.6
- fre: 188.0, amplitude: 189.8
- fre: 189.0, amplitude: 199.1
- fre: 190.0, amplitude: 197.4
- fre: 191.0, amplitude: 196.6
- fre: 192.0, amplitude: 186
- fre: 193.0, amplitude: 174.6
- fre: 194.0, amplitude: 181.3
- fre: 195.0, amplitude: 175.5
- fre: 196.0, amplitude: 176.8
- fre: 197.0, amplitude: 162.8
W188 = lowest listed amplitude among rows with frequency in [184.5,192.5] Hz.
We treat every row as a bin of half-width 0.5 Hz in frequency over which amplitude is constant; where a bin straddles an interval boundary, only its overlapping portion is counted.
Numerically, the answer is 180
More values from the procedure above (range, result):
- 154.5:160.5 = 124.5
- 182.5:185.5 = 166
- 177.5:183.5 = 158.1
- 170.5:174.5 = 152.9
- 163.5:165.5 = 141.6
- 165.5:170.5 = 139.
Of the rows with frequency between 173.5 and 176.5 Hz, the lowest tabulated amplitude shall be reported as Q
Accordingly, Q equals 153.4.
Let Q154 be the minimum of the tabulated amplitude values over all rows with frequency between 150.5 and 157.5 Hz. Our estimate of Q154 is 124.5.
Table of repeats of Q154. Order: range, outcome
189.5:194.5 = 174.6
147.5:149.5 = 133.5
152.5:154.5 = 127.9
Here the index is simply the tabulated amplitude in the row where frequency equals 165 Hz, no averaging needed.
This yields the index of 141.6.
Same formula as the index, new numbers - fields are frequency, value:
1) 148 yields 143.1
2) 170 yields 156.6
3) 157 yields 140.7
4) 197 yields 162.8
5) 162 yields 141.9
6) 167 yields 142.1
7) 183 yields 166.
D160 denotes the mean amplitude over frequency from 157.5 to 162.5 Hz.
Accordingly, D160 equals 139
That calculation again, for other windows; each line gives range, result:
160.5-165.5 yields 142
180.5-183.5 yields 164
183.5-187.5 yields 186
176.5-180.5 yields 161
